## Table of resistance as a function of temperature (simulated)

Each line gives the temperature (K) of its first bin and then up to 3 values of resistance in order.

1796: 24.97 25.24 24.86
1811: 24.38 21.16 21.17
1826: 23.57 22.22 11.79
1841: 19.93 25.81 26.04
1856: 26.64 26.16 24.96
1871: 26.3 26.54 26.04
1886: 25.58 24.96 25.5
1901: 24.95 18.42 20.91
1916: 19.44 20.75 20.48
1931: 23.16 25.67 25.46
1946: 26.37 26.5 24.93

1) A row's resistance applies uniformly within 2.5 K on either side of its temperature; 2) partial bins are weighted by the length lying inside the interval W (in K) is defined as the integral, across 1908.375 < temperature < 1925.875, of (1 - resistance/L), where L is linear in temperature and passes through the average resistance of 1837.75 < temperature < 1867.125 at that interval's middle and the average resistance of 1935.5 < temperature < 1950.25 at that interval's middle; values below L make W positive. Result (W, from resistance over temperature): 3.6 K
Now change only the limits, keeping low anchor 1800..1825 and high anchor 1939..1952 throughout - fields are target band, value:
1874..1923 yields 3.43 K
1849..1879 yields -2.16 K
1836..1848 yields 1.74 K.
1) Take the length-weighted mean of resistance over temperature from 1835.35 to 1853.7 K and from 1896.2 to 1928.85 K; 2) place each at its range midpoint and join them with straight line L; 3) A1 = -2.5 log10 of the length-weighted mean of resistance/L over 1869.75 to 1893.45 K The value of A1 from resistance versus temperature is -0.20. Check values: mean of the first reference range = 21.9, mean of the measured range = 25.9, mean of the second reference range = 21.2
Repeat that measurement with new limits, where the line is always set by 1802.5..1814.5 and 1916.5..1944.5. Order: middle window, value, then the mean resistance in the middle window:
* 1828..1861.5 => 0.069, 22.5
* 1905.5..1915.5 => 0.168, 19.9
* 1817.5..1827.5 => 0.098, 22.1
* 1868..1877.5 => -0.117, 26.3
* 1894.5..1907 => 0.001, 23.3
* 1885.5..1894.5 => -0.080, 25.2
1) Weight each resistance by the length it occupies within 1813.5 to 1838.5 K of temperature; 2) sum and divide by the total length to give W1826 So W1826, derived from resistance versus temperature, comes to 20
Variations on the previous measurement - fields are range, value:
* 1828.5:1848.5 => 19.9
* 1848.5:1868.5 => 25.9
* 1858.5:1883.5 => 26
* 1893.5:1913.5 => 22.4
